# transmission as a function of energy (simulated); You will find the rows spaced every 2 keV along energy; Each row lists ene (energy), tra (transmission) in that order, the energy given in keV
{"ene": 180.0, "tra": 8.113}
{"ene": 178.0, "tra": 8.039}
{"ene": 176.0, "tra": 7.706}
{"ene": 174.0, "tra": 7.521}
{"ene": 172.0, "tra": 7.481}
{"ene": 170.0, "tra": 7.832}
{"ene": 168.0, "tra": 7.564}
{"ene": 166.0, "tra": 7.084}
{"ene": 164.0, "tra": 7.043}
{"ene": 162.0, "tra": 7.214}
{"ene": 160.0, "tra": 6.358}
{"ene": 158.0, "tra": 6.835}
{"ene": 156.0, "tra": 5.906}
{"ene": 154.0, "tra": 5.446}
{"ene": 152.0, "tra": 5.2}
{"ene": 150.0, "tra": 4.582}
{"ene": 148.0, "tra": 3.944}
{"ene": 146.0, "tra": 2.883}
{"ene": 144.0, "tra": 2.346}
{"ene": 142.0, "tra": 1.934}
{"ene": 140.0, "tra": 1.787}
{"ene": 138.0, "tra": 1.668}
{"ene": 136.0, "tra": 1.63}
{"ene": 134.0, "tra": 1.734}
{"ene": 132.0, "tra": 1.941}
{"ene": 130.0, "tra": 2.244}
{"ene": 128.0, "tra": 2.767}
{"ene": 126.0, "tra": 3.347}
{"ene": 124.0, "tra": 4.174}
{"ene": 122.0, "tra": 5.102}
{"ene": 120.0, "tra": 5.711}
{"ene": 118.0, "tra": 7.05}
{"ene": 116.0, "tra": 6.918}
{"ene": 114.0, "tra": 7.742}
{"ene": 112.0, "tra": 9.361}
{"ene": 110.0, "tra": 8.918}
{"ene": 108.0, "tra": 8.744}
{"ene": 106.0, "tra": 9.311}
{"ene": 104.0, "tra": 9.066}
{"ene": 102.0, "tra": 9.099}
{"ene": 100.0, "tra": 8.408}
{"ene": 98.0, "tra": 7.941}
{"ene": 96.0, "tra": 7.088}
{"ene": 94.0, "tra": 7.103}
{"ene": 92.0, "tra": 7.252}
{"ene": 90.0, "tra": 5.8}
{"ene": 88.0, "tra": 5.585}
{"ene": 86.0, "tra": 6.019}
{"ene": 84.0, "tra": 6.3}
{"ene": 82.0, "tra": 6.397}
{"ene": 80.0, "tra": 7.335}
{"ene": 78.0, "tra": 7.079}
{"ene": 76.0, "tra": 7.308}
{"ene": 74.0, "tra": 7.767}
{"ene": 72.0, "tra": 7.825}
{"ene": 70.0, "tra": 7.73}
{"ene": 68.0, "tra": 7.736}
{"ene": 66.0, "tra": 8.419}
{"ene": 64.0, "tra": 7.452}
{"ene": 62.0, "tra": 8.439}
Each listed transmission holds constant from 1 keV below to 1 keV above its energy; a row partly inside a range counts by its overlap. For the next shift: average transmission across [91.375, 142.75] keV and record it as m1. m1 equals 5.7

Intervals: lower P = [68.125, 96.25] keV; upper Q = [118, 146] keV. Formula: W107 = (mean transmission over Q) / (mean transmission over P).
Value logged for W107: 0.43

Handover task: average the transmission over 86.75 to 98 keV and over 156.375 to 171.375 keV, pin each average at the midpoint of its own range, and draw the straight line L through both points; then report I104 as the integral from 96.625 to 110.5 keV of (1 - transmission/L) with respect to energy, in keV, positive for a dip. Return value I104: -4.1 keV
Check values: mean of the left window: 6.68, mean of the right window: 7.09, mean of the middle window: 8.73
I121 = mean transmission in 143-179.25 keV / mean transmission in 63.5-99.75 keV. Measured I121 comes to 0.9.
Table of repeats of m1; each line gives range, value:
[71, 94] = 6.8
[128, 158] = 3.2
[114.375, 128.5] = 5.21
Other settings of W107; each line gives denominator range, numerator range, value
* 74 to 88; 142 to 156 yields 0.60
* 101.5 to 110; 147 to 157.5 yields 0.56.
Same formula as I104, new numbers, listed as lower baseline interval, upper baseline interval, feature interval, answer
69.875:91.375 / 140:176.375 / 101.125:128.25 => -3.06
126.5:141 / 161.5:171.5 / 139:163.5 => 2.47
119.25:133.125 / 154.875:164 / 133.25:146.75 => 7.99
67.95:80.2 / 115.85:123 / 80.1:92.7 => 1.53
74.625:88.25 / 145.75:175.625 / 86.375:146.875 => 9.59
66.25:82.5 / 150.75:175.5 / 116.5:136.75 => 9.75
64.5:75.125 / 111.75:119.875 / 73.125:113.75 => 0.08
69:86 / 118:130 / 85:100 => -1.50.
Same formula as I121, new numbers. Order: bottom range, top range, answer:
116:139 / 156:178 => 2.04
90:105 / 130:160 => 0.44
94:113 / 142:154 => 0.44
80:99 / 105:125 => 1.10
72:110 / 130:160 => 0.47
